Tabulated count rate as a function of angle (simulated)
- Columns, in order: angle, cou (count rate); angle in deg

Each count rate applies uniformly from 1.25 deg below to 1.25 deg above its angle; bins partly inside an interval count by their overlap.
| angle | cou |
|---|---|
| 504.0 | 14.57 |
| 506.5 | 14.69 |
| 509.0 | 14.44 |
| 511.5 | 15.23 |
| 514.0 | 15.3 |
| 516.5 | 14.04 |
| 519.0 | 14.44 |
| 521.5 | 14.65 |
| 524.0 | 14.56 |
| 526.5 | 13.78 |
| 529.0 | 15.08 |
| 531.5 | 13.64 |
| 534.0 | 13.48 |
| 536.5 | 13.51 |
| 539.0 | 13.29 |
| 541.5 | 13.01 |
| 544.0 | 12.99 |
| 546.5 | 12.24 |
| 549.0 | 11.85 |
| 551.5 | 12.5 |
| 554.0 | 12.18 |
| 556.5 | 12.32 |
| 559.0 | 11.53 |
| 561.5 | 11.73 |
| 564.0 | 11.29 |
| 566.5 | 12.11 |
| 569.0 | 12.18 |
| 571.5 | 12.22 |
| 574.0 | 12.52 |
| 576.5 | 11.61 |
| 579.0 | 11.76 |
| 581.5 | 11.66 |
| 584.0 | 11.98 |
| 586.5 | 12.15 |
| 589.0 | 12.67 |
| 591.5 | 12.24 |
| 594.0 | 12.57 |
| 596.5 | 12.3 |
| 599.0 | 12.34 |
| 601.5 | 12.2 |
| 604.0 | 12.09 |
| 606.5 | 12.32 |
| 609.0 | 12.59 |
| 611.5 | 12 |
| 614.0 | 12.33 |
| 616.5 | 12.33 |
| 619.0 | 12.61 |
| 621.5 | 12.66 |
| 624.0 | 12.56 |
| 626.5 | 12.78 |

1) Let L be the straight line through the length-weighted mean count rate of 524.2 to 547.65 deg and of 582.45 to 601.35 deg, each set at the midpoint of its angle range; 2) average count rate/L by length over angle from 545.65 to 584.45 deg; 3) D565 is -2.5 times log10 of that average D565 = 0.08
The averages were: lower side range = 13.5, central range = 12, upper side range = 12.3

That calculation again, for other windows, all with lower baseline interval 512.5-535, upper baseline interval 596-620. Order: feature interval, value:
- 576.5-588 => 0.09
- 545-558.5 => 0.12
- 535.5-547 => 0.07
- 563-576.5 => 0.10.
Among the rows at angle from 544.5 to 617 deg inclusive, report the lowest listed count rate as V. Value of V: 11.29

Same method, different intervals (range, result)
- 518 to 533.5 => 13.64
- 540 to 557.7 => 11.85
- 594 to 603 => 12.2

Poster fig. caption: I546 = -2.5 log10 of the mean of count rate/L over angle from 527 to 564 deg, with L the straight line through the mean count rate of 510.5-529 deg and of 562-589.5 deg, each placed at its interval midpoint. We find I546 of 0.05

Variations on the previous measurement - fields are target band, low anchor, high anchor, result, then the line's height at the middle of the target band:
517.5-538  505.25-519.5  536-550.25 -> -0.030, 13.7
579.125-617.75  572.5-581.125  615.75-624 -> 0.001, 12.2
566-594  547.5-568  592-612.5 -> 0.000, 12.1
